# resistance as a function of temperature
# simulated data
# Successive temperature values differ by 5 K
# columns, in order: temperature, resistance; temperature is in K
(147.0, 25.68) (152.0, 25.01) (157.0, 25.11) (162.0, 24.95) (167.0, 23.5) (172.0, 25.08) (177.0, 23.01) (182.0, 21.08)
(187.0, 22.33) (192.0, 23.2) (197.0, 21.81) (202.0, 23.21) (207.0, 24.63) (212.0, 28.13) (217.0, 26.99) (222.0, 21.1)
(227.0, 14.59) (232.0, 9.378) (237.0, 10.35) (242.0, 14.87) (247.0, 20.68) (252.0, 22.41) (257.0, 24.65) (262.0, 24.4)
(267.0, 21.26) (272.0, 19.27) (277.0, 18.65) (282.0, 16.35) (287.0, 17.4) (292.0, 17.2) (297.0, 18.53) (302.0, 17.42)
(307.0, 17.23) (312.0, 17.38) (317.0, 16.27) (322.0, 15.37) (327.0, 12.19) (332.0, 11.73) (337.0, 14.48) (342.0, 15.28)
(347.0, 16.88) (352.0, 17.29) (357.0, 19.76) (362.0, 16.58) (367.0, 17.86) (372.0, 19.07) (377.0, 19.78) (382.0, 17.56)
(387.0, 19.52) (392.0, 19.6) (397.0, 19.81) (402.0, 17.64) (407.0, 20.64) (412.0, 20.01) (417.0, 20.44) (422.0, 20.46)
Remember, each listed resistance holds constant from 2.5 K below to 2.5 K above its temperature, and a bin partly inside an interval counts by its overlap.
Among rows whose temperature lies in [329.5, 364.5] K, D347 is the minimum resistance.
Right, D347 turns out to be 11.73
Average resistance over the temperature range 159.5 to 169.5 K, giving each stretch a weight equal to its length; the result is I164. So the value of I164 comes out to 24.2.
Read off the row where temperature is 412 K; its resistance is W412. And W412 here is 20.01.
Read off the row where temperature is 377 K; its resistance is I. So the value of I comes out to 19.78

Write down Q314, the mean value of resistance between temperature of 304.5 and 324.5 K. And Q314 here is 16.6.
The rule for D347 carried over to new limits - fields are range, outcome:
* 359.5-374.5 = 16.58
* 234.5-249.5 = 10.35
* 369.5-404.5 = 17.56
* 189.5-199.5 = 21.81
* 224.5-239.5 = 9.378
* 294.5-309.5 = 17.23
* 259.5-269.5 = 21.26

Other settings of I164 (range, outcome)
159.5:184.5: 23.5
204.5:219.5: 26.6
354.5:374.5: 18.3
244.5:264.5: 23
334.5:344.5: 14.9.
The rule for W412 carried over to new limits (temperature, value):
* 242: 14.87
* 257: 24.65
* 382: 17.56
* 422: 20.46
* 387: 19.52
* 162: 24.95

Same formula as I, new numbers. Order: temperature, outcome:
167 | 23.5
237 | 10.35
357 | 19.76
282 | 16.35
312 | 17.38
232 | 9.378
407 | 20.64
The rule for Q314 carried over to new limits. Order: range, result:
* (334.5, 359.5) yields 16.7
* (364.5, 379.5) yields 18.9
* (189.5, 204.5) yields 22.7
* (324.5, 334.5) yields 12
